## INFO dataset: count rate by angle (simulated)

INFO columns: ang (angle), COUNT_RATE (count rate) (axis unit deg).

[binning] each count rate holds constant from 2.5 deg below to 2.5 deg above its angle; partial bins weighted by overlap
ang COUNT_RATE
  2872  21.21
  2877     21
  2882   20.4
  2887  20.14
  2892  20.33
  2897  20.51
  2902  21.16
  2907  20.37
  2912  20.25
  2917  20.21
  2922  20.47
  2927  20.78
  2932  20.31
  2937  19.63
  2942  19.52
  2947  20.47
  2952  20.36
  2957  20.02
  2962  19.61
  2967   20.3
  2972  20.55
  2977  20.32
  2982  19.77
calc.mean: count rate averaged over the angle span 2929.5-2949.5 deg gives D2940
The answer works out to 20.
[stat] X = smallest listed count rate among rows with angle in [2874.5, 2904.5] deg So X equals 20.14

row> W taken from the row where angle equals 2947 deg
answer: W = 20.47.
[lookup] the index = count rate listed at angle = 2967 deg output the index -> 20.3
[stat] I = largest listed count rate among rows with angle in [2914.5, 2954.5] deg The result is 20.78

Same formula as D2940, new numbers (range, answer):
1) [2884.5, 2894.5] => 20.2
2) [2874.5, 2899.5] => 20.5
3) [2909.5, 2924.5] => 20.3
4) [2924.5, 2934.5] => 20.5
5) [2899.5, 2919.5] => 20.5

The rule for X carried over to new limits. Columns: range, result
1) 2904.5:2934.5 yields 20.21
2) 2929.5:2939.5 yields 19.63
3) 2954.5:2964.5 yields 19.61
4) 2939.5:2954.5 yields 19.52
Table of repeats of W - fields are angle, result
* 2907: 20.37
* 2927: 20.78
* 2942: 19.52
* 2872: 21.21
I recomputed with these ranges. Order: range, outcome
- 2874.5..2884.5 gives 21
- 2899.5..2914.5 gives 21.16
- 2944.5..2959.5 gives 20.47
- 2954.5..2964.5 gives 20.02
